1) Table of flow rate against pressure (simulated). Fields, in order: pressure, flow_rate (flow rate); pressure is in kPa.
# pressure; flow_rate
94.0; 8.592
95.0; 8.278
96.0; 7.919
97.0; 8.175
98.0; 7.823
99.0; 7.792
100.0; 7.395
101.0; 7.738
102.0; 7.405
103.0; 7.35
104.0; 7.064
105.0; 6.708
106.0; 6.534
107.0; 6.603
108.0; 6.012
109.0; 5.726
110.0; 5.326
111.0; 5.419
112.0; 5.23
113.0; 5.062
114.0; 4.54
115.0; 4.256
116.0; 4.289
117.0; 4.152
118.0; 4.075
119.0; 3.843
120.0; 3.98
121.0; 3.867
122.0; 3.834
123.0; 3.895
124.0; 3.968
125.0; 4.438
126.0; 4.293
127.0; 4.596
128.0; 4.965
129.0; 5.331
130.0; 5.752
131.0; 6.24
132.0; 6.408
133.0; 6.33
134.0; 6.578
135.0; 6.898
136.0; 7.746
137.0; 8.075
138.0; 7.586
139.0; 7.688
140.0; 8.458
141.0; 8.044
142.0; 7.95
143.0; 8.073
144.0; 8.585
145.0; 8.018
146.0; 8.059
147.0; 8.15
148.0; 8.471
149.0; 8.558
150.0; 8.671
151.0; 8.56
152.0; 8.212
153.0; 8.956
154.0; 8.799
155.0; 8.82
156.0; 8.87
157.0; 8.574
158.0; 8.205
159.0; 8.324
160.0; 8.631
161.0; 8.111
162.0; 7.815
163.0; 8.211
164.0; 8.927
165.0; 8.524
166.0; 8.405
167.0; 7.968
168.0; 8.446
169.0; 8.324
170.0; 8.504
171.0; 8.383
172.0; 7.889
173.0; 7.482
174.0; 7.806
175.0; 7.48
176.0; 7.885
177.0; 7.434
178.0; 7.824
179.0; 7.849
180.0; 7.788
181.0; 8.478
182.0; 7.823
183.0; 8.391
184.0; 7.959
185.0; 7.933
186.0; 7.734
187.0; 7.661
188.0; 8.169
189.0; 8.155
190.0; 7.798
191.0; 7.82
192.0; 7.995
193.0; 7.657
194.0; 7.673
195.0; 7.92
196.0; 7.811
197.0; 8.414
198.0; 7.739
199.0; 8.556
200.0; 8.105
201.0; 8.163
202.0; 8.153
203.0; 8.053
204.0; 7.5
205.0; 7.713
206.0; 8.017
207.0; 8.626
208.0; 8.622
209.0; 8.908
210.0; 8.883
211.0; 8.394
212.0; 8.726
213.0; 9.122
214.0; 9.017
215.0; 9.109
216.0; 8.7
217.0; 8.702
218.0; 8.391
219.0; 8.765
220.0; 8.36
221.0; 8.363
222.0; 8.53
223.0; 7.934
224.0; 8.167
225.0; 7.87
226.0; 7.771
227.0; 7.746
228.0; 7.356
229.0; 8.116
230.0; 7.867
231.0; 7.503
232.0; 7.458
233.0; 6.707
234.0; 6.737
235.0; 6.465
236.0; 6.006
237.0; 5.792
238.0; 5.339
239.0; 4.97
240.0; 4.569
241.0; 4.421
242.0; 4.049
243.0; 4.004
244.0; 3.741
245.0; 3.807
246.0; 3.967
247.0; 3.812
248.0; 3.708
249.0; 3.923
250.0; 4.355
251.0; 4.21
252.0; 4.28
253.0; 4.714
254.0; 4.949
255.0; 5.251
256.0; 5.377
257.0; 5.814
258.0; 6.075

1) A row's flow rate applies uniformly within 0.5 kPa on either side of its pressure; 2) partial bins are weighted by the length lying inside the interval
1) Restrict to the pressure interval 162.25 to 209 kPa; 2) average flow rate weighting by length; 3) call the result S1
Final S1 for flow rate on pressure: 8.05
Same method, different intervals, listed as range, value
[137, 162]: 8.33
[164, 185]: 8.05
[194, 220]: 8.39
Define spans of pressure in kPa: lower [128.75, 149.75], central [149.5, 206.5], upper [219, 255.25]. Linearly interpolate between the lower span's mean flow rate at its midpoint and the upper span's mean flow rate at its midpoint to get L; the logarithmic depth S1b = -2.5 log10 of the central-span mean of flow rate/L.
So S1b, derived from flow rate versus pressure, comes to -0.18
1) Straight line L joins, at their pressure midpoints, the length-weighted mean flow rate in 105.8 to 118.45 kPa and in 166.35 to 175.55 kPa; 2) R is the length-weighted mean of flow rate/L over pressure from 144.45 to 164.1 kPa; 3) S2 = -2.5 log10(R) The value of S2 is -0.171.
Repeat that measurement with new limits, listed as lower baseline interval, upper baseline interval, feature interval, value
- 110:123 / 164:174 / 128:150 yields -0.22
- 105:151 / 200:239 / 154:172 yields -0.23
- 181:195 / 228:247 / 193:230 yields -0.21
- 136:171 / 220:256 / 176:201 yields -0.09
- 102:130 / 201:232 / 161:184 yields -0.18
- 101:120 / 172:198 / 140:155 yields -0.24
